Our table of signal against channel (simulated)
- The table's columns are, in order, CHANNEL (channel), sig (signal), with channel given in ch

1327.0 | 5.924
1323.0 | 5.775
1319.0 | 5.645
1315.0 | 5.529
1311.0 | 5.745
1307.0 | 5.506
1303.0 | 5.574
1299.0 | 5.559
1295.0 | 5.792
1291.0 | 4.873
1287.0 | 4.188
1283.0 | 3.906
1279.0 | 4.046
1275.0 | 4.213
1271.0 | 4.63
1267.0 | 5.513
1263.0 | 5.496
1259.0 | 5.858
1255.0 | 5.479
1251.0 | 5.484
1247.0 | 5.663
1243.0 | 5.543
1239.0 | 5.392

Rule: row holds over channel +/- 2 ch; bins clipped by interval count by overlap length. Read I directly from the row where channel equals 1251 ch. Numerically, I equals 5.484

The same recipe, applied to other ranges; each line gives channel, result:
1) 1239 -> 5.392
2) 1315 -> 5.529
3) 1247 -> 5.663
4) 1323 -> 5.775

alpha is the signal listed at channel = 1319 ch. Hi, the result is 5.645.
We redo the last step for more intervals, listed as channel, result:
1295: 5.792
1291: 4.873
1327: 5.924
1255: 5.479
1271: 4.63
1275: 4.213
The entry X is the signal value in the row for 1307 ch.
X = 5.506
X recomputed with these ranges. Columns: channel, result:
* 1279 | 4.046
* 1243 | 5.543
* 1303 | 5.574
